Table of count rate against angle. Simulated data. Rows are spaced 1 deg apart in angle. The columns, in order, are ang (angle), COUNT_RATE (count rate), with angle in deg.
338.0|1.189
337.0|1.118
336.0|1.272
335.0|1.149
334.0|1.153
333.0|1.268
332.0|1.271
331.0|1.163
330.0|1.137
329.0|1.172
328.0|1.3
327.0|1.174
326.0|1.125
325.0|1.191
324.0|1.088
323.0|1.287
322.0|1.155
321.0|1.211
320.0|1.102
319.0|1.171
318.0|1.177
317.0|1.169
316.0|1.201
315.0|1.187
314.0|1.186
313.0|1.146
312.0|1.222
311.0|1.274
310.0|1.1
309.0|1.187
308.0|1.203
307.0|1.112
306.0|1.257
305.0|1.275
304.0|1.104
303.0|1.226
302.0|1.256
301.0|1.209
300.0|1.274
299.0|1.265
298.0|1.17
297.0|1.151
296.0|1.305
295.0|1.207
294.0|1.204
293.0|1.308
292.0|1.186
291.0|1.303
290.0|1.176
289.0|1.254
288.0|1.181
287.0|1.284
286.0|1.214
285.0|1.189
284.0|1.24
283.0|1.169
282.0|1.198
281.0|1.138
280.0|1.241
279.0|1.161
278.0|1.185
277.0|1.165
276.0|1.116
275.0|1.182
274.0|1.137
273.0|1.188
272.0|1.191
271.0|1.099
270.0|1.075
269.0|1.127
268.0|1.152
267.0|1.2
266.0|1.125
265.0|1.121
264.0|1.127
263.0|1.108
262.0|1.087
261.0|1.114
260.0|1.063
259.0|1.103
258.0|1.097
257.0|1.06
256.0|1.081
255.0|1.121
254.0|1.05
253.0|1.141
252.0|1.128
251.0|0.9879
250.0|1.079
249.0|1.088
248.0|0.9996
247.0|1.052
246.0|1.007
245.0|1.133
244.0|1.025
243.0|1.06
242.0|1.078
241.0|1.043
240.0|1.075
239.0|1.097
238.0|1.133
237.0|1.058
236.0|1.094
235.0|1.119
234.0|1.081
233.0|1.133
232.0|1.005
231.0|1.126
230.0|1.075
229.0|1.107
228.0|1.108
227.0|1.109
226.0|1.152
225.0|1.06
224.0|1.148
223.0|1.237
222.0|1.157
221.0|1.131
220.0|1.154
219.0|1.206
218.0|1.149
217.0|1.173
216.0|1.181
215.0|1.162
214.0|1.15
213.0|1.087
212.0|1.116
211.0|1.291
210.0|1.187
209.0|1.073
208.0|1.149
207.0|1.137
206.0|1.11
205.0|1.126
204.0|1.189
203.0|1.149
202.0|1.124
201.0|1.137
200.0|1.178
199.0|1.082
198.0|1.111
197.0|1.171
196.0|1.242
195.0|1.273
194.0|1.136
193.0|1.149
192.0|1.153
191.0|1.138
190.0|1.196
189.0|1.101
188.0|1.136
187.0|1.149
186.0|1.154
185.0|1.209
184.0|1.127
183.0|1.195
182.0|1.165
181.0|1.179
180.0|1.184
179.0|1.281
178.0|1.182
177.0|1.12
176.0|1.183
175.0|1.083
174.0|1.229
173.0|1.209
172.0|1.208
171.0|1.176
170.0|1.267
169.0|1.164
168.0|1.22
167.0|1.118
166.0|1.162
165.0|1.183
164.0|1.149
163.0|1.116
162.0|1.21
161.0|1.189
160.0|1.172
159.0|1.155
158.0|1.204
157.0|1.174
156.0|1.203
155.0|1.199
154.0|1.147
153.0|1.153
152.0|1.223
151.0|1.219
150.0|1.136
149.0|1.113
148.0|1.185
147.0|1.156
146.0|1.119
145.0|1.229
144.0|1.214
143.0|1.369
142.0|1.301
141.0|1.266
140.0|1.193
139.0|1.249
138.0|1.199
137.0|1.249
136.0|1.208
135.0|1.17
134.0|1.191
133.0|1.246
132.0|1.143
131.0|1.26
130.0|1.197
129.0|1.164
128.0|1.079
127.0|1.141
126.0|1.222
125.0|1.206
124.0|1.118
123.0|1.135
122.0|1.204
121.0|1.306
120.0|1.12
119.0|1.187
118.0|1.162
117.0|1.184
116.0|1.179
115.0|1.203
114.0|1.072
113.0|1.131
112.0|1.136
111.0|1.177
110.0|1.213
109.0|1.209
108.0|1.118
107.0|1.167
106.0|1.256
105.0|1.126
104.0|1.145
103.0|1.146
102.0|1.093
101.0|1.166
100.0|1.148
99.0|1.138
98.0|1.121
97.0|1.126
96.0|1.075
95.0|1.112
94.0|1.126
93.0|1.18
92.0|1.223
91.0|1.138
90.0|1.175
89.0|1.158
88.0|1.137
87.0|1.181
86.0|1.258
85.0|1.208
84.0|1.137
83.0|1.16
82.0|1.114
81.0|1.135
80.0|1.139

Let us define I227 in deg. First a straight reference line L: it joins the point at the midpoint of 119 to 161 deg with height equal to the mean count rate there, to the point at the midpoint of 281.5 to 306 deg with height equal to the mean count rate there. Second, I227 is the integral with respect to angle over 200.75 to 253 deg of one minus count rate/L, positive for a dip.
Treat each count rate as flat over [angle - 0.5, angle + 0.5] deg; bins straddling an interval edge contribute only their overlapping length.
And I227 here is 4.1 deg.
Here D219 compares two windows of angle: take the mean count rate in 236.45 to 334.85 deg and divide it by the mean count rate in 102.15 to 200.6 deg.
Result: 0.98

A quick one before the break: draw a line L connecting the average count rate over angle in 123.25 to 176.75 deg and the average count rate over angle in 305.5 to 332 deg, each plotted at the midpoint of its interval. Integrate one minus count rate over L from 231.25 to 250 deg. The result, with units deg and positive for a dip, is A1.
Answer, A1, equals 1.8 deg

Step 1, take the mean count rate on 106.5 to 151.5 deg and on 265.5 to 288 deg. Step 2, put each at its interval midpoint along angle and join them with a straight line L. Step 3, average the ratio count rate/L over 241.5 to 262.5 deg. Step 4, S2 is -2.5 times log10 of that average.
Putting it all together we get 0.10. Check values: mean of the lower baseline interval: 1.19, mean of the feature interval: 1.07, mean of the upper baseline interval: 1.17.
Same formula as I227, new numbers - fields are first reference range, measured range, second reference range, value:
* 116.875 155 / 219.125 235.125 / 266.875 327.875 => 0.96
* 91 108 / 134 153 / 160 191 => -0.77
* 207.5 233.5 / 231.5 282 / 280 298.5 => 3.19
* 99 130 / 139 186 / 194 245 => -1.61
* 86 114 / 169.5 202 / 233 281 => -1.26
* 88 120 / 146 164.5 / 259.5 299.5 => -0.16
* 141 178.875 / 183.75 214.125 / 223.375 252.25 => -0.50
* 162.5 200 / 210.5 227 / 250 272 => -0.27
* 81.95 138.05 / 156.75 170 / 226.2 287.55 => -0.29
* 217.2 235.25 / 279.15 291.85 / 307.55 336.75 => -0.54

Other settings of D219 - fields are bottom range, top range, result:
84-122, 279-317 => 1.04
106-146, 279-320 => 1.01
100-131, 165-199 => 1.01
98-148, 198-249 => 0.94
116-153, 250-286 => 0.95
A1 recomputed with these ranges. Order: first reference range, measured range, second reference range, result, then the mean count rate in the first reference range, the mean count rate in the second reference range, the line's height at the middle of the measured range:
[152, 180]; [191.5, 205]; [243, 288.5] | 0.0 deg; 1.18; 1.13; 1.16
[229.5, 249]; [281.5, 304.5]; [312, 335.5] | -1.6 deg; 1.07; 1.18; 1.14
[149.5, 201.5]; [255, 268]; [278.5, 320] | 0.9 deg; 1.17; 1.21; 1.2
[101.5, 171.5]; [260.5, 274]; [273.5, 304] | 0.8 deg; 1.18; 1.21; 1.2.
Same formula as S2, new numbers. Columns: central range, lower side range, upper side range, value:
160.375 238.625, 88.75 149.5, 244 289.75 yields 0.00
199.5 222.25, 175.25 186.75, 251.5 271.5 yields 0.00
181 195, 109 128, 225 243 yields -0.03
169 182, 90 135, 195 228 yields -0.03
